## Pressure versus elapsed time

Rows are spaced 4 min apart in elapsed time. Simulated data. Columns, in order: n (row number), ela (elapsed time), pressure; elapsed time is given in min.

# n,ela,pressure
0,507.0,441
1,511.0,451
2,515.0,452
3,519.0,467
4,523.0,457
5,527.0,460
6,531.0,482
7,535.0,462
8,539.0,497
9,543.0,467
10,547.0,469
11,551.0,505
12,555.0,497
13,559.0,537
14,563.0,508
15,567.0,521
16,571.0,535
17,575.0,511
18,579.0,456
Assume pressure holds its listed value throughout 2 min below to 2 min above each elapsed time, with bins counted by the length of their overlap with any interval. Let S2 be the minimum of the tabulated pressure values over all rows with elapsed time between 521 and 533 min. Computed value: 457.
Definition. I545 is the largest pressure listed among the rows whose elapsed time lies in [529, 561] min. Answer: 537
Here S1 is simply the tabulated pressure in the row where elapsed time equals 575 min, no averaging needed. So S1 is 511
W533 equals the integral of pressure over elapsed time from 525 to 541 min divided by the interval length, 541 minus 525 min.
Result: 475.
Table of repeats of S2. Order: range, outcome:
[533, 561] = 462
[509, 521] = 451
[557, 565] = 508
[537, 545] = 467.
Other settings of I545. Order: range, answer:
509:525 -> 467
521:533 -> 482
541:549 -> 469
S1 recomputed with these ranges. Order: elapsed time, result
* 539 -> 497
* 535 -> 462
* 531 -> 482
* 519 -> 467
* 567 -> 521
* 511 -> 451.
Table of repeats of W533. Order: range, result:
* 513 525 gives 459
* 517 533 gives 466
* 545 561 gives 502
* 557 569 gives 522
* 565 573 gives 528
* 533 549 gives 474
